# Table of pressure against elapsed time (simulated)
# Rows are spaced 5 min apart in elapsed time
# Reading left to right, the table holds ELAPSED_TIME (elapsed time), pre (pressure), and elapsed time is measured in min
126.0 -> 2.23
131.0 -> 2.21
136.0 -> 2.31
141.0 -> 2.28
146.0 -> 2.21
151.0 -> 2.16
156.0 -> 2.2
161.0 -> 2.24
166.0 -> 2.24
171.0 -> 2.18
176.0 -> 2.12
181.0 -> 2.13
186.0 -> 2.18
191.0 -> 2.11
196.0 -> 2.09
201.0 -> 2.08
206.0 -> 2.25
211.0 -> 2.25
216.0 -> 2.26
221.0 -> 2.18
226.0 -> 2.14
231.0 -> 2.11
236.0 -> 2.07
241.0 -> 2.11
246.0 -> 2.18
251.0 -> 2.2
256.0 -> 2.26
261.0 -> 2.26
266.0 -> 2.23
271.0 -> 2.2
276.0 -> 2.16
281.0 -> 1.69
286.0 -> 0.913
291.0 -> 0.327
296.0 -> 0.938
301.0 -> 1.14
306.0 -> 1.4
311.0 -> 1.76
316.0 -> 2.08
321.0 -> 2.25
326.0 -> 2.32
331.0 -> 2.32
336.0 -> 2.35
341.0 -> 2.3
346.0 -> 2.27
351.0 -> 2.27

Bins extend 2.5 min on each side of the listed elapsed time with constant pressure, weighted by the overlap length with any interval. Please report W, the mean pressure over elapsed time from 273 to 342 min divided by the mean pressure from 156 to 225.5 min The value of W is 0.78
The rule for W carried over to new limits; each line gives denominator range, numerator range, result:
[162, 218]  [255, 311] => 0.73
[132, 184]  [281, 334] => 0.71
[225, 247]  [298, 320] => 0.77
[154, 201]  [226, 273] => 1.01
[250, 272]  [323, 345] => 1.04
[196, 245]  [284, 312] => 0.48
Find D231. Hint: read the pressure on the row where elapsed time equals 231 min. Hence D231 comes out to 2.11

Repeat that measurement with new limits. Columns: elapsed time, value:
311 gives 1.76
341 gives 2.3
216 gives 2.26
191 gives 2.11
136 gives 2.31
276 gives 2.16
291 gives 0.327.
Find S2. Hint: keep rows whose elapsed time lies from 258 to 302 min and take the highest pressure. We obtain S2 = 2.26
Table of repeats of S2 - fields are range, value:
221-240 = 2.18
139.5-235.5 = 2.28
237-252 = 2.2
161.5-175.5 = 2.24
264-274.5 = 2.23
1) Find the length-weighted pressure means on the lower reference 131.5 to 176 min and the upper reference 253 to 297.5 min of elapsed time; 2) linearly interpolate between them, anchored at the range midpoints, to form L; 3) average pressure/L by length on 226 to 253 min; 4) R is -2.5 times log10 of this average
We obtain -0.16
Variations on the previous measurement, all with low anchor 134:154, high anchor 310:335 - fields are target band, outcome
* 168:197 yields 0.043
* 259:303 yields 0.388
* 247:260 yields -0.012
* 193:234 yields 0.024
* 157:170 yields 0.001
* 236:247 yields 0.042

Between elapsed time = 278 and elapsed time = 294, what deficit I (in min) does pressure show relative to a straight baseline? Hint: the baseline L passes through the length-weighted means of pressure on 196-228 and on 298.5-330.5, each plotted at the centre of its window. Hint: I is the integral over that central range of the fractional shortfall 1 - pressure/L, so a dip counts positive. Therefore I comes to 7.7 min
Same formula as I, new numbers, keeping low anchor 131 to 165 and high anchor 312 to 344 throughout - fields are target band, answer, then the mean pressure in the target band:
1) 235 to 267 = 0.7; 2.19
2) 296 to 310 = 6.1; 1.26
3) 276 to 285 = 2.2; 1.69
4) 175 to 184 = 0.4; 2.13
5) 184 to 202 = 1.0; 2.12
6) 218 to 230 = 0.4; 2.16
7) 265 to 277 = 0.2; 2.2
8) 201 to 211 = 0.1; 2.21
